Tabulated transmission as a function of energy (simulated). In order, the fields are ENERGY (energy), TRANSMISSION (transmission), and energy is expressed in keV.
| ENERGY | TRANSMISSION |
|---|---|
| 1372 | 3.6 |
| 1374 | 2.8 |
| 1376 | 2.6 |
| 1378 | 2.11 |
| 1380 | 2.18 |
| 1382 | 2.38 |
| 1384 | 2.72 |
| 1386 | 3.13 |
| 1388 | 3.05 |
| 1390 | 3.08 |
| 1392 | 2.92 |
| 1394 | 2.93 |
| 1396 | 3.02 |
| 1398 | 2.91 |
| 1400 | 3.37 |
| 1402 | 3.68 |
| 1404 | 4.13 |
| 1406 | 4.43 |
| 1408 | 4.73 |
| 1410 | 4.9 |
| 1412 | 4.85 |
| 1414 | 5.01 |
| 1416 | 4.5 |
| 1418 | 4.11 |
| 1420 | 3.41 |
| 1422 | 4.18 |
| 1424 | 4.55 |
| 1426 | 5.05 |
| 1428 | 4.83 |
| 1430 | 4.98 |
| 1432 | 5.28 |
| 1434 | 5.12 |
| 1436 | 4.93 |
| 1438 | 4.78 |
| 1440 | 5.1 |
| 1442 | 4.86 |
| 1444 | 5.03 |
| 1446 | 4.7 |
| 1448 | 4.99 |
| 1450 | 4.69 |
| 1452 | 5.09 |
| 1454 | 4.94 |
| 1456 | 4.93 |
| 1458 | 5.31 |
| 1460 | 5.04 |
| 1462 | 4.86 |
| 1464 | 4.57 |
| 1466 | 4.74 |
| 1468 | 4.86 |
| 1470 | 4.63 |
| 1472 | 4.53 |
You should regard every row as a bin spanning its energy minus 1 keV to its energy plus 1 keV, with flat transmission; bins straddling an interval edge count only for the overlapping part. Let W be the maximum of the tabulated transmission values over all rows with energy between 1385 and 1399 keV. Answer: 3.13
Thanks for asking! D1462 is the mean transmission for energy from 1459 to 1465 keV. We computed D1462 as 4.82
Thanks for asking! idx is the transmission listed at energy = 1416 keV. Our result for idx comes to 4.5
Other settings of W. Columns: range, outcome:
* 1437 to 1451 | 5.1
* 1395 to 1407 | 4.43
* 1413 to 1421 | 5.01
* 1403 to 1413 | 4.9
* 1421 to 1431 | 5.05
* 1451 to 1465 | 5.31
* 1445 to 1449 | 4.99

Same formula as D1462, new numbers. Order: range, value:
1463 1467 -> 4.66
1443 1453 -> 4.9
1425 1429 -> 4.94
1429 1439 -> 5.02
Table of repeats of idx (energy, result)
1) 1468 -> 4.86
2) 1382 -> 2.38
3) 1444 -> 5.03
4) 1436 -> 4.93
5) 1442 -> 4.86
